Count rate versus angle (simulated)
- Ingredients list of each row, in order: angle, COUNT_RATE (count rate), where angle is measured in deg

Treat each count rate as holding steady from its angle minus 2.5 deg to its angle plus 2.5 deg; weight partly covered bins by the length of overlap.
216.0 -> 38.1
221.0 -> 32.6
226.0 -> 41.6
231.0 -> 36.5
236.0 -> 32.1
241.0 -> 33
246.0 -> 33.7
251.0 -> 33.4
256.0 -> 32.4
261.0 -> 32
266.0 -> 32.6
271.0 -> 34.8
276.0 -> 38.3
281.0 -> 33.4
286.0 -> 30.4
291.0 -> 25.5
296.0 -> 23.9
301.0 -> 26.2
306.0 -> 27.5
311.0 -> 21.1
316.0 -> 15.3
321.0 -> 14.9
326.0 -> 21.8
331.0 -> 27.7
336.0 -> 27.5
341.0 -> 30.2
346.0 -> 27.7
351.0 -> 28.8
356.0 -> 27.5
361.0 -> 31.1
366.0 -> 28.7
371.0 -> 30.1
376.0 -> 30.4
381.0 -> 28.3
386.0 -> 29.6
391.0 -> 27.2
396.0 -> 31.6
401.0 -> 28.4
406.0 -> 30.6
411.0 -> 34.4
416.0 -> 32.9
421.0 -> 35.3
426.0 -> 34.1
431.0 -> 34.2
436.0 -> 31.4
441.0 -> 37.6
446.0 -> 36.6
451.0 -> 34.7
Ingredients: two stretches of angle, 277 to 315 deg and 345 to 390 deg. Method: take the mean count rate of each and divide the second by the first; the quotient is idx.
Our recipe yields 1.1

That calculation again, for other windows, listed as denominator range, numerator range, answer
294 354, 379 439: 1.29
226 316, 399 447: 1.09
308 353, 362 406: 1.23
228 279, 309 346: 0.68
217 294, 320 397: 0.83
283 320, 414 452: 1.44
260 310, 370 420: 1.01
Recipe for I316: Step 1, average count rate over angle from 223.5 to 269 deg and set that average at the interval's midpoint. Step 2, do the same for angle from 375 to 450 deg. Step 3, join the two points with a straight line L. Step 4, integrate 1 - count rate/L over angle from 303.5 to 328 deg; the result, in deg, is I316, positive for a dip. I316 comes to 9.75 deg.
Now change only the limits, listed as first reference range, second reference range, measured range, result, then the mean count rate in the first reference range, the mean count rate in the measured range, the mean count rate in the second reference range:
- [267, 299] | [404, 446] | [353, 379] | 2.6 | 31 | 29.5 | 34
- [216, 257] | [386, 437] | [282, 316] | 8.5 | 34.7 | 25.3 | 31.9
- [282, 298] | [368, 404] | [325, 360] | 0.9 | 27.3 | 27.7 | 29.4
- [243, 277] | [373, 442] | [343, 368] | 2.8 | 33.7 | 28.8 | 31.7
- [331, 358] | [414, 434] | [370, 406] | 2.3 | 28.3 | 29.4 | 34.1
